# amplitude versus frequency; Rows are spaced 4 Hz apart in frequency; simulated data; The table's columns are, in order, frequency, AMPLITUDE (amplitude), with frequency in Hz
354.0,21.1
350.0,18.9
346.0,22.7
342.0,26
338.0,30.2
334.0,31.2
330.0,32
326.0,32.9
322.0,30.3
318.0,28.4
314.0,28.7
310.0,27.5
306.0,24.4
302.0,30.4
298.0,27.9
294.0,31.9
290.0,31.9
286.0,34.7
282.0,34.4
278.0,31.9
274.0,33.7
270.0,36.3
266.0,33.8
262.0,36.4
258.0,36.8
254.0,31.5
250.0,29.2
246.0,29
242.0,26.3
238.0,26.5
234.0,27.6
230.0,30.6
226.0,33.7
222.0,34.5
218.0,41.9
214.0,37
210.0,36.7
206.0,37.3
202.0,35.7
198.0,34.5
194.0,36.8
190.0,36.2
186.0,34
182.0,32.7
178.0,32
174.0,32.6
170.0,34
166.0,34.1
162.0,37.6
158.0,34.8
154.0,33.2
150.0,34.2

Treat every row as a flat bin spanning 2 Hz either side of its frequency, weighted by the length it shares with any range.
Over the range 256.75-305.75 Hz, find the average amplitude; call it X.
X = 33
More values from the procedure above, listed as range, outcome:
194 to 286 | 33.5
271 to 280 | 33.2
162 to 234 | 34.8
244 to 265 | 32.6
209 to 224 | 37.6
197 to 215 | 36.3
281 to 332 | 30.3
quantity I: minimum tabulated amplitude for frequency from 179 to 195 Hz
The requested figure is 32.7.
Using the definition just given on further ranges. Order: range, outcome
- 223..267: 26.3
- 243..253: 29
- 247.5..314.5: 24.4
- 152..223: 32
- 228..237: 27.6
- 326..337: 31.2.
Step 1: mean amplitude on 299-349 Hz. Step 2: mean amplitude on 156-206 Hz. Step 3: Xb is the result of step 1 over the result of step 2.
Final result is 0.8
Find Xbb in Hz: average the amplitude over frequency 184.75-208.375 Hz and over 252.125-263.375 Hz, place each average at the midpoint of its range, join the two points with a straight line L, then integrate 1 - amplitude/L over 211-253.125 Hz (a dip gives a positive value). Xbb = 4.2 Hz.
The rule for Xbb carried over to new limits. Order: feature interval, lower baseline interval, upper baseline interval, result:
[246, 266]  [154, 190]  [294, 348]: -1.3 Hz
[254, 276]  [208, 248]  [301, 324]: -3.2 Hz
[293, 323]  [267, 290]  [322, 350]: 2.5 Hz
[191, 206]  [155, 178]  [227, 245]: -2.1 Hz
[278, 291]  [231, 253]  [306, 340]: -2.1 Hz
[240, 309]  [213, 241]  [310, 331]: -0.7 Hz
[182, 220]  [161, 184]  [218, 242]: -4.8 Hz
